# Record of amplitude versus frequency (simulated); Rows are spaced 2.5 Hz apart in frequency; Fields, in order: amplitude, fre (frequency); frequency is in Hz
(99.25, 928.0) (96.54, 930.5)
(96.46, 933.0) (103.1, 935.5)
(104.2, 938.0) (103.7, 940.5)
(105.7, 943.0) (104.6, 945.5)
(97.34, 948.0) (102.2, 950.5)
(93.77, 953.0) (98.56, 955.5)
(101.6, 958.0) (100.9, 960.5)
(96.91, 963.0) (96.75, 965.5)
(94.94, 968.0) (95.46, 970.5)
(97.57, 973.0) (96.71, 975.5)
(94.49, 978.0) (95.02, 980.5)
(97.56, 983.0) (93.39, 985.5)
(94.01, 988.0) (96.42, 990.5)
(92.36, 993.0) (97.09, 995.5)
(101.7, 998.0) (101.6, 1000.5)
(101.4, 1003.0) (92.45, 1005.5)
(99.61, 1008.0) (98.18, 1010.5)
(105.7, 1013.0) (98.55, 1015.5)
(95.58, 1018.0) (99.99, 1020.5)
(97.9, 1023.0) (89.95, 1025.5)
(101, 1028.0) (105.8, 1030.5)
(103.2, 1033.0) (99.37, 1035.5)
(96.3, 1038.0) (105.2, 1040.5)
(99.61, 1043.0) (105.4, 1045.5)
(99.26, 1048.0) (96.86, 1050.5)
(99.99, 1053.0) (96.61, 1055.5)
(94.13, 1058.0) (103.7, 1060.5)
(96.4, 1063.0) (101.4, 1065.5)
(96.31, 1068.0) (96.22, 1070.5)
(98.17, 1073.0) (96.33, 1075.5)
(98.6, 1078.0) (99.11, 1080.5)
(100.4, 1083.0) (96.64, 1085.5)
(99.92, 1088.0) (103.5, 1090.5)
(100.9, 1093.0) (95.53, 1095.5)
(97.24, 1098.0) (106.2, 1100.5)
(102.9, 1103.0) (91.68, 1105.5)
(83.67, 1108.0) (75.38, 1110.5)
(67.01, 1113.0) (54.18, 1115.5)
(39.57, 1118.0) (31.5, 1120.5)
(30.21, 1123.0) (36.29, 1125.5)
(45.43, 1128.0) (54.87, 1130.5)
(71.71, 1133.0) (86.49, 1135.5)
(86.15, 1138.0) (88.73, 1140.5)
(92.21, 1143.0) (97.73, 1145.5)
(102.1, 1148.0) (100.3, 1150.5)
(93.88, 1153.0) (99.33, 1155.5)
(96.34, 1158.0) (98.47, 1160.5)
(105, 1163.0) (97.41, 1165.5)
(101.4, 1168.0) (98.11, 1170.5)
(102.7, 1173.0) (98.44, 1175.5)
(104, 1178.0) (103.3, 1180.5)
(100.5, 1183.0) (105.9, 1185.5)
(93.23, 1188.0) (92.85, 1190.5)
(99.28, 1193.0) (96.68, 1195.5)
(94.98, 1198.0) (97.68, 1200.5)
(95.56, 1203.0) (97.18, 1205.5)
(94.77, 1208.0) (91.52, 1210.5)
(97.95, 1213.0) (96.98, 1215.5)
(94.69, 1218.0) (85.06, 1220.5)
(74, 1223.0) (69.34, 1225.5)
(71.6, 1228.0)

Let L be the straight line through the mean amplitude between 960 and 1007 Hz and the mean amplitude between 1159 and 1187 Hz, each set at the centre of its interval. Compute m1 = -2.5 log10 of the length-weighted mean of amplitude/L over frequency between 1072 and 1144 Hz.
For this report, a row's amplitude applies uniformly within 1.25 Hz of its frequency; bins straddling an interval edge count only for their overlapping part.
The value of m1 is 0.234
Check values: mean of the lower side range 96.6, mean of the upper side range 101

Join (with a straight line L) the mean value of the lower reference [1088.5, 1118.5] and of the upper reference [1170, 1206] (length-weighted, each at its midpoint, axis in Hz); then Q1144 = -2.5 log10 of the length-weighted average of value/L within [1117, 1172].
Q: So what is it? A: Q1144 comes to 0.16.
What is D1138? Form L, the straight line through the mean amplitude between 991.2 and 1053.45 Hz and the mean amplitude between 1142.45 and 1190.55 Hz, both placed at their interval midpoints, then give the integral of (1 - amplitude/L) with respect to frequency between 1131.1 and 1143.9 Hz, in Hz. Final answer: 2.1 Hz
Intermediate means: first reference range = 99.3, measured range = 83.3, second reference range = 99.4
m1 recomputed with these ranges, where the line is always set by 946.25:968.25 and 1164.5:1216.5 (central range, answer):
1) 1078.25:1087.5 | -0.01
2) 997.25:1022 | -0.01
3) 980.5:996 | 0.04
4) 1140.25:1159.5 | 0.02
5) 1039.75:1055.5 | -0.02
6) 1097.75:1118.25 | 0.21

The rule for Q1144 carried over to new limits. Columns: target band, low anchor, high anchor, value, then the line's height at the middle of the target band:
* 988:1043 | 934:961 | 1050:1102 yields 0.01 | 100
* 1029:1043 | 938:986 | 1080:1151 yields -0.14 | 89.7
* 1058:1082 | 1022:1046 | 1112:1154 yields -0.11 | 88.9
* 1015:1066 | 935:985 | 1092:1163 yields -0.11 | 89.8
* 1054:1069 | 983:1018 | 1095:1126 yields -0.19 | 82.5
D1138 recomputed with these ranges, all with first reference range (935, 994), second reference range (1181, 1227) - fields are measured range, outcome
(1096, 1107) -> -0.4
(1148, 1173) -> -1.4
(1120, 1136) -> 7.5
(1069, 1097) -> -0.8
